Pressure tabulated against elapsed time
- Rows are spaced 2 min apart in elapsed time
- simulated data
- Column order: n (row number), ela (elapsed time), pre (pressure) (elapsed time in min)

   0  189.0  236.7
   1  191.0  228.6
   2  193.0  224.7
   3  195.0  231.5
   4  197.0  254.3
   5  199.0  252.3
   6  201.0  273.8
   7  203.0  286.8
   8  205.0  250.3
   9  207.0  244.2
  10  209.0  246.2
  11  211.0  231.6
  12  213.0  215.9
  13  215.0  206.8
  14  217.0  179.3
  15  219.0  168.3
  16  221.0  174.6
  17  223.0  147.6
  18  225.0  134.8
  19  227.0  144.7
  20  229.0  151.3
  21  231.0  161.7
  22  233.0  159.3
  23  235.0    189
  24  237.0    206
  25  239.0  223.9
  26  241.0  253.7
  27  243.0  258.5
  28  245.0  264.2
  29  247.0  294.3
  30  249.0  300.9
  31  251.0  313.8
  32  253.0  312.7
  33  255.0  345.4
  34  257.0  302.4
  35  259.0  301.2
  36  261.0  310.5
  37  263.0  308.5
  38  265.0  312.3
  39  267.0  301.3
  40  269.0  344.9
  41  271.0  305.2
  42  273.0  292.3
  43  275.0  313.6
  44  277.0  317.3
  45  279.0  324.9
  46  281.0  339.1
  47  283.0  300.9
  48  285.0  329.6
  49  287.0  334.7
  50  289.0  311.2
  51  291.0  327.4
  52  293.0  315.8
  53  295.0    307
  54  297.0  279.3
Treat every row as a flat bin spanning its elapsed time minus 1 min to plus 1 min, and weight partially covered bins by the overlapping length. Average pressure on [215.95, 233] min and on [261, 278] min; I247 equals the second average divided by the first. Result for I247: 1.97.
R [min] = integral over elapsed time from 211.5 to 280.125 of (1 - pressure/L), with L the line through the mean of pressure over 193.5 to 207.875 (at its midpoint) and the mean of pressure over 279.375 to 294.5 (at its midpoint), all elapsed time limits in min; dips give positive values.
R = 9.8 min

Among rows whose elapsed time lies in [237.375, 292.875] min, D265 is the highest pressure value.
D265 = 345.4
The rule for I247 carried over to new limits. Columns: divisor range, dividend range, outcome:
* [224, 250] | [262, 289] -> 1.50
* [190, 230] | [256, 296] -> 1.48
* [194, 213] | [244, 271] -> 1.23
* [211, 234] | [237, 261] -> 1.68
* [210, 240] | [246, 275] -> 1.73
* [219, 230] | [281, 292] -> 2.12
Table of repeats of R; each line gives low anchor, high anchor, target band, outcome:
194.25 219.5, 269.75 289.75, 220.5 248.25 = 7.18 min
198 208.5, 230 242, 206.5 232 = 5.30 min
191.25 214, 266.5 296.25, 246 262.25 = -0.96 min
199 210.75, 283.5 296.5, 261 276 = -0.39 min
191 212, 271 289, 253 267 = -0.58 min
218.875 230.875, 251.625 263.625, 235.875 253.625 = -1.19 min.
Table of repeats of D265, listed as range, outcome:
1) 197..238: 286.8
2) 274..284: 339.1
